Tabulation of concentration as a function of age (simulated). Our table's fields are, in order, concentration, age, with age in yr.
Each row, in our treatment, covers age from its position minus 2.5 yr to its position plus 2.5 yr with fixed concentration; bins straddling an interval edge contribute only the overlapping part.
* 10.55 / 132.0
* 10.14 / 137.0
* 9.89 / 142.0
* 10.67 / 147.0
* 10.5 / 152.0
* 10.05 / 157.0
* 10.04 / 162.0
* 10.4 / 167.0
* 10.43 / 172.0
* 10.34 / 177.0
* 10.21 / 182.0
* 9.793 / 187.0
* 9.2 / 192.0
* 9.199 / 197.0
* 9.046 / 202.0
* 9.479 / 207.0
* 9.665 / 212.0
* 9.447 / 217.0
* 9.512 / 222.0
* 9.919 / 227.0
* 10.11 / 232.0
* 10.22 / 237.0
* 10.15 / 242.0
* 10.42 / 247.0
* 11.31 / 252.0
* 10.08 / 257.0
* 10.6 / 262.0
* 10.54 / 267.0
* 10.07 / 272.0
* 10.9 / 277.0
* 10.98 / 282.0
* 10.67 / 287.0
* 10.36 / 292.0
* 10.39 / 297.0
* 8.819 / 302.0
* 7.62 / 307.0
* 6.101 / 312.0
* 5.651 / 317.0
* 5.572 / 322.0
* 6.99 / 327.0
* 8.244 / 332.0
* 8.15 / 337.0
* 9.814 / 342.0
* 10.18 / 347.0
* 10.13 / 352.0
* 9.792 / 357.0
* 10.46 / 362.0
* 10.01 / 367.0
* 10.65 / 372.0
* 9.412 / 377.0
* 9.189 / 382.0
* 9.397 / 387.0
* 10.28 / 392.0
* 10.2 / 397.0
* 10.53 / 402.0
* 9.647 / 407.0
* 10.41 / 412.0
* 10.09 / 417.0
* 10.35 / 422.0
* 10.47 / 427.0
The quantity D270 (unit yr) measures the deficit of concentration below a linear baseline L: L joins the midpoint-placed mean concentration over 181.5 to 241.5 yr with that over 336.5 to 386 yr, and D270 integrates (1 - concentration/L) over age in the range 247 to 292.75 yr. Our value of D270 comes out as -4.2 yr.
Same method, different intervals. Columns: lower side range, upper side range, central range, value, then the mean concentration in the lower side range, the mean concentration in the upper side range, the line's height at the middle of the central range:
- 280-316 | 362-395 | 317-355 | 4.86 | 9.1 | 9.88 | 9.47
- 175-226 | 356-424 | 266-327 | 5.93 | 9.59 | 10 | 9.81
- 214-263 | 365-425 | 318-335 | 5.43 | 10.2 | 10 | 10.1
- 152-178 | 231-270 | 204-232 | 1.98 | 10.3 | 10.4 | 10.4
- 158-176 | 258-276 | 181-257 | 3.70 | 10.3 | 10.4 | 10.3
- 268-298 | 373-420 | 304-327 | 8.89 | 10.6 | 9.93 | 10.4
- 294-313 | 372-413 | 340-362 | -1.91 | 8.46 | 9.91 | 9.23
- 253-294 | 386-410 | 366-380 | 0.22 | 10.6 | 10.1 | 10.2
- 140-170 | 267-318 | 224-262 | -2.60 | 10.3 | 9.33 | 9.67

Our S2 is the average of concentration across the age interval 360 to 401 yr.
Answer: 9.96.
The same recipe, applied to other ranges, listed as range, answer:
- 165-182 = 10.4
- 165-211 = 9.78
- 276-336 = 8.46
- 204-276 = 10.1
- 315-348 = 7.72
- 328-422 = 9.78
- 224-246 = 10.1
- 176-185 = 10.2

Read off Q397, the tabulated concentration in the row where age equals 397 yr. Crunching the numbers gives 10.2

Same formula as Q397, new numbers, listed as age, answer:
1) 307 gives 7.62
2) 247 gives 10.42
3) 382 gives 9.189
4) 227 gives 9.919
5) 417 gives 10.09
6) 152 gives 10.5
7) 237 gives 10.22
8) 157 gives 10.05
